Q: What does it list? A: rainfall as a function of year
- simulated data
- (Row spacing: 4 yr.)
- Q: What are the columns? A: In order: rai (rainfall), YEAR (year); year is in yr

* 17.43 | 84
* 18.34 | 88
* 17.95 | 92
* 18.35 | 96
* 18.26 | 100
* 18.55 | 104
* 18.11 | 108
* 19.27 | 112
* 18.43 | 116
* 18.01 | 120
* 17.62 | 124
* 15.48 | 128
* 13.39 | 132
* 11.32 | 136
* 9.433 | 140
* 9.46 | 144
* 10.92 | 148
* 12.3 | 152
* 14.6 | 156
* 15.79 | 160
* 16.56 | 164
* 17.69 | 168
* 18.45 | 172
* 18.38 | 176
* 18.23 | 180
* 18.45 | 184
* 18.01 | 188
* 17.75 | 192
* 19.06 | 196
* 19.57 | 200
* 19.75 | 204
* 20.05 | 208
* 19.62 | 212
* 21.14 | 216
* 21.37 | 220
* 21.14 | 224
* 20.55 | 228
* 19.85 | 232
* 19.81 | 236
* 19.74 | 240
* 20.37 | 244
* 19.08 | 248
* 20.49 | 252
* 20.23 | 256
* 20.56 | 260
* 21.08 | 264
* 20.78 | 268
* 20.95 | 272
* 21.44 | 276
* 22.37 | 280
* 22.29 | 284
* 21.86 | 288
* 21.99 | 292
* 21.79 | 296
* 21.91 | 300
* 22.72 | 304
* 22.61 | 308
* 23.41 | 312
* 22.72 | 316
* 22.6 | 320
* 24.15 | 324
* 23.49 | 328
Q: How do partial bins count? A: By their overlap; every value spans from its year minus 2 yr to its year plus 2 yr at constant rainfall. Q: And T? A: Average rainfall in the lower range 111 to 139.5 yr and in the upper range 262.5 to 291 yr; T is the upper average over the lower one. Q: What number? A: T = 1.4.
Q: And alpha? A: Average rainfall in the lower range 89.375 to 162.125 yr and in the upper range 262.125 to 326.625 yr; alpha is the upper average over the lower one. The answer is 1.44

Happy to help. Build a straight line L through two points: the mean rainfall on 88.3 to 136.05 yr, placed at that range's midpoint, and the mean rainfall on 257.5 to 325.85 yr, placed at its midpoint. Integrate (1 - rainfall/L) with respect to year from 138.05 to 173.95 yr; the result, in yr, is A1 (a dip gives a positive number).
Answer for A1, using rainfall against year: 8.98 yr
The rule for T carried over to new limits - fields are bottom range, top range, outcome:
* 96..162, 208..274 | 1.35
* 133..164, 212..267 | 1.66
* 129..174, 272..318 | 1.63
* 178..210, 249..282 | 1.11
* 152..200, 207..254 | 1.16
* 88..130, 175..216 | 1.05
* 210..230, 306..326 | 1.11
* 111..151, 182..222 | 1.38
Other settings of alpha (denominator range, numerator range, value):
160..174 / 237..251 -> 1.14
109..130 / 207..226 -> 1.16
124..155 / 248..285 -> 1.72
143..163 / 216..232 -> 1.61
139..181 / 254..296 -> 1.45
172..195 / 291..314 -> 1.23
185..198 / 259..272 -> 1.14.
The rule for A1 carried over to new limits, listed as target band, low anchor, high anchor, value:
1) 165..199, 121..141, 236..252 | -3.5 yr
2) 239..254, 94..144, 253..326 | 0.4 yr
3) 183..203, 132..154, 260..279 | -4.9 yr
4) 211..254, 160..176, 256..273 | -1.4 yr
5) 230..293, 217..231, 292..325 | 2.7 yr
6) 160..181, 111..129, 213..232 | 1.8 yr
